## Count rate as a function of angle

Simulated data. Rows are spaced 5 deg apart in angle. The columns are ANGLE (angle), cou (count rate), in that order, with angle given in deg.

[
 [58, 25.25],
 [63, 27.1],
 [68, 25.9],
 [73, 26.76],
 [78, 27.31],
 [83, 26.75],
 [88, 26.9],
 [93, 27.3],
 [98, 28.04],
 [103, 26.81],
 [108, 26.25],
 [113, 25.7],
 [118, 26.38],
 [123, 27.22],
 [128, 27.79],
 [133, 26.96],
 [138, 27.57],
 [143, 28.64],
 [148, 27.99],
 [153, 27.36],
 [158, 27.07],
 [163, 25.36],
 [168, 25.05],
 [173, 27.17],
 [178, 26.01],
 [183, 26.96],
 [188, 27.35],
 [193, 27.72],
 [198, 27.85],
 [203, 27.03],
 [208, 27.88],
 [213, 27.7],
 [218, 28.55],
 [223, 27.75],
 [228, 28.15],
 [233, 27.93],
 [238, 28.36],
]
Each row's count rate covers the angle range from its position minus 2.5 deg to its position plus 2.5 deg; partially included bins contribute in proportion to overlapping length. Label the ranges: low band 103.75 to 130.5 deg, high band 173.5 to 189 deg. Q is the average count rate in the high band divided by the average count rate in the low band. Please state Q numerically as 1.0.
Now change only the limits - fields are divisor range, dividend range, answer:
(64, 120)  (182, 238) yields 1.04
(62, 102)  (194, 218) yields 1.03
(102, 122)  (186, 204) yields 1.05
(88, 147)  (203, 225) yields 1.03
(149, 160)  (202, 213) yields 1.01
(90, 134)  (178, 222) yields 1.02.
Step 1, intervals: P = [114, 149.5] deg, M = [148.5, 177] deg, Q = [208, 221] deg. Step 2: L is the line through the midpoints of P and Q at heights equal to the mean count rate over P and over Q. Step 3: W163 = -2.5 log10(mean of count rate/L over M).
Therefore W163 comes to 0.05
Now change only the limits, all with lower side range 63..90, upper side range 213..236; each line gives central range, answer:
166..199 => 0.03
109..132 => 0.02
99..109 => 0.01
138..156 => -0.02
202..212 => 0.01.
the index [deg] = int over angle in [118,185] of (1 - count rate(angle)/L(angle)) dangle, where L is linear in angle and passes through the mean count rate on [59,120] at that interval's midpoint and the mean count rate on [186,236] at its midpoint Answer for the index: 0.7 deg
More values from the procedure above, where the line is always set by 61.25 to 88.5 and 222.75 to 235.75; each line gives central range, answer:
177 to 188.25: 0.35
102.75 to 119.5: 0.52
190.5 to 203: 0.04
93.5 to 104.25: -0.21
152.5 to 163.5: 0.30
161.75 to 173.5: 0.77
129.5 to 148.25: -0.34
